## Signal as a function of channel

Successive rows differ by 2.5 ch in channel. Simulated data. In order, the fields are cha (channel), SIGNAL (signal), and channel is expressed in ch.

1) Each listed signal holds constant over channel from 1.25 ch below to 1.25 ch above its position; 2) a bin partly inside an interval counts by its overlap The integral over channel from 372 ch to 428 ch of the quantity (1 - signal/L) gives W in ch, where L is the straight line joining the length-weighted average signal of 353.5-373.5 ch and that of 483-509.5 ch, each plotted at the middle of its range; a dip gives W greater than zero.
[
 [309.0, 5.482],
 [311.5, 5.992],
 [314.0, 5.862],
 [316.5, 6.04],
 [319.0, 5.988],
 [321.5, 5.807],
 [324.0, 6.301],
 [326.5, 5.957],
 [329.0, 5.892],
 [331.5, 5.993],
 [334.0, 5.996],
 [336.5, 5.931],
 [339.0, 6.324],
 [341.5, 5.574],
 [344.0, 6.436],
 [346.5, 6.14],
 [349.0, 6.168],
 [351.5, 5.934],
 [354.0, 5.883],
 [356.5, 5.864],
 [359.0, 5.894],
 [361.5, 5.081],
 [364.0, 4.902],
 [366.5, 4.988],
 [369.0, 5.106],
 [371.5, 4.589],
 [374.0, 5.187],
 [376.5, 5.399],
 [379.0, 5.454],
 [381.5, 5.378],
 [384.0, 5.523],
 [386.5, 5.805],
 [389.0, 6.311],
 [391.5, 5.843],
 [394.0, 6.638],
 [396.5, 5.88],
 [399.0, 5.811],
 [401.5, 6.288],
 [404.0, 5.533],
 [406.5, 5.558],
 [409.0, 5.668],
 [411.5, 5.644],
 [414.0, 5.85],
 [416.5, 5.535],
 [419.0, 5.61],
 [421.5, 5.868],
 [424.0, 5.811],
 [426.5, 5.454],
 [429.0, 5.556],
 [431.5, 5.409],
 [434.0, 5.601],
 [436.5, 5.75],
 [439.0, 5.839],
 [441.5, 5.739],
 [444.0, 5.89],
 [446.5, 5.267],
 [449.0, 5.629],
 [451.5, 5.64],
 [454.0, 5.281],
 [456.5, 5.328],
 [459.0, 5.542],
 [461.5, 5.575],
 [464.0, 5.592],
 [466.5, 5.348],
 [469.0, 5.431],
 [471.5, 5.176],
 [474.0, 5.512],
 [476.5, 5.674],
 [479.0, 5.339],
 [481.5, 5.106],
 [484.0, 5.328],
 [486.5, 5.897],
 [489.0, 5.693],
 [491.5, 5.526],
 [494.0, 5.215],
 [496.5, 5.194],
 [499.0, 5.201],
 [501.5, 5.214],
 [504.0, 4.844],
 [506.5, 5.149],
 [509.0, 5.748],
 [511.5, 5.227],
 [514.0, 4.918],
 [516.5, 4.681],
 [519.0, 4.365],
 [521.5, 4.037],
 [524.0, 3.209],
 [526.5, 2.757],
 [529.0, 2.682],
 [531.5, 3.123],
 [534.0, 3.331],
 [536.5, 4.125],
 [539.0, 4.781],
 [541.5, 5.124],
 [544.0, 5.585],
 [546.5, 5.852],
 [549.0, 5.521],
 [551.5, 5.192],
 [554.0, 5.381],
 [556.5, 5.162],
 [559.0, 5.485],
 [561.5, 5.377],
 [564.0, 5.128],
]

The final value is -4.5 ch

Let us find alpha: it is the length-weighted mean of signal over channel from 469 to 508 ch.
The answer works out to 5.34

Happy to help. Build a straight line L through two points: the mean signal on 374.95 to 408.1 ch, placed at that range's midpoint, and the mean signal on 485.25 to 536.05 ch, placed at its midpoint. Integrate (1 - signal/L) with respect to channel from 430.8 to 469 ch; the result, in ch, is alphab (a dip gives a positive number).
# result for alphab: -2.60 ch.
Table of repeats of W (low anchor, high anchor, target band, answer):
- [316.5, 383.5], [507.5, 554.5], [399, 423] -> -1.98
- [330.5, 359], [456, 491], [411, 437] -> 0.18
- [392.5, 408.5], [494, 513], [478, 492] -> -0.35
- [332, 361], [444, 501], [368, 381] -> 1.56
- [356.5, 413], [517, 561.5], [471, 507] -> -3.77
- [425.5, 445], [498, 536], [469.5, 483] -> -1.07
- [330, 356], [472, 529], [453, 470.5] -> -0.77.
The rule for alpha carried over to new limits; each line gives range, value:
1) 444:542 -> 4.95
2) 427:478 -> 5.54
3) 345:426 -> 5.66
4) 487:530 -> 4.72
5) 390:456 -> 5.71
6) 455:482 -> 5.43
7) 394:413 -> 5.83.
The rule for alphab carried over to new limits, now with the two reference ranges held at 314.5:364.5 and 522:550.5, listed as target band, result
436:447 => -1.5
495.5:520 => -3.4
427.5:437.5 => -0.9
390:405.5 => -1.7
